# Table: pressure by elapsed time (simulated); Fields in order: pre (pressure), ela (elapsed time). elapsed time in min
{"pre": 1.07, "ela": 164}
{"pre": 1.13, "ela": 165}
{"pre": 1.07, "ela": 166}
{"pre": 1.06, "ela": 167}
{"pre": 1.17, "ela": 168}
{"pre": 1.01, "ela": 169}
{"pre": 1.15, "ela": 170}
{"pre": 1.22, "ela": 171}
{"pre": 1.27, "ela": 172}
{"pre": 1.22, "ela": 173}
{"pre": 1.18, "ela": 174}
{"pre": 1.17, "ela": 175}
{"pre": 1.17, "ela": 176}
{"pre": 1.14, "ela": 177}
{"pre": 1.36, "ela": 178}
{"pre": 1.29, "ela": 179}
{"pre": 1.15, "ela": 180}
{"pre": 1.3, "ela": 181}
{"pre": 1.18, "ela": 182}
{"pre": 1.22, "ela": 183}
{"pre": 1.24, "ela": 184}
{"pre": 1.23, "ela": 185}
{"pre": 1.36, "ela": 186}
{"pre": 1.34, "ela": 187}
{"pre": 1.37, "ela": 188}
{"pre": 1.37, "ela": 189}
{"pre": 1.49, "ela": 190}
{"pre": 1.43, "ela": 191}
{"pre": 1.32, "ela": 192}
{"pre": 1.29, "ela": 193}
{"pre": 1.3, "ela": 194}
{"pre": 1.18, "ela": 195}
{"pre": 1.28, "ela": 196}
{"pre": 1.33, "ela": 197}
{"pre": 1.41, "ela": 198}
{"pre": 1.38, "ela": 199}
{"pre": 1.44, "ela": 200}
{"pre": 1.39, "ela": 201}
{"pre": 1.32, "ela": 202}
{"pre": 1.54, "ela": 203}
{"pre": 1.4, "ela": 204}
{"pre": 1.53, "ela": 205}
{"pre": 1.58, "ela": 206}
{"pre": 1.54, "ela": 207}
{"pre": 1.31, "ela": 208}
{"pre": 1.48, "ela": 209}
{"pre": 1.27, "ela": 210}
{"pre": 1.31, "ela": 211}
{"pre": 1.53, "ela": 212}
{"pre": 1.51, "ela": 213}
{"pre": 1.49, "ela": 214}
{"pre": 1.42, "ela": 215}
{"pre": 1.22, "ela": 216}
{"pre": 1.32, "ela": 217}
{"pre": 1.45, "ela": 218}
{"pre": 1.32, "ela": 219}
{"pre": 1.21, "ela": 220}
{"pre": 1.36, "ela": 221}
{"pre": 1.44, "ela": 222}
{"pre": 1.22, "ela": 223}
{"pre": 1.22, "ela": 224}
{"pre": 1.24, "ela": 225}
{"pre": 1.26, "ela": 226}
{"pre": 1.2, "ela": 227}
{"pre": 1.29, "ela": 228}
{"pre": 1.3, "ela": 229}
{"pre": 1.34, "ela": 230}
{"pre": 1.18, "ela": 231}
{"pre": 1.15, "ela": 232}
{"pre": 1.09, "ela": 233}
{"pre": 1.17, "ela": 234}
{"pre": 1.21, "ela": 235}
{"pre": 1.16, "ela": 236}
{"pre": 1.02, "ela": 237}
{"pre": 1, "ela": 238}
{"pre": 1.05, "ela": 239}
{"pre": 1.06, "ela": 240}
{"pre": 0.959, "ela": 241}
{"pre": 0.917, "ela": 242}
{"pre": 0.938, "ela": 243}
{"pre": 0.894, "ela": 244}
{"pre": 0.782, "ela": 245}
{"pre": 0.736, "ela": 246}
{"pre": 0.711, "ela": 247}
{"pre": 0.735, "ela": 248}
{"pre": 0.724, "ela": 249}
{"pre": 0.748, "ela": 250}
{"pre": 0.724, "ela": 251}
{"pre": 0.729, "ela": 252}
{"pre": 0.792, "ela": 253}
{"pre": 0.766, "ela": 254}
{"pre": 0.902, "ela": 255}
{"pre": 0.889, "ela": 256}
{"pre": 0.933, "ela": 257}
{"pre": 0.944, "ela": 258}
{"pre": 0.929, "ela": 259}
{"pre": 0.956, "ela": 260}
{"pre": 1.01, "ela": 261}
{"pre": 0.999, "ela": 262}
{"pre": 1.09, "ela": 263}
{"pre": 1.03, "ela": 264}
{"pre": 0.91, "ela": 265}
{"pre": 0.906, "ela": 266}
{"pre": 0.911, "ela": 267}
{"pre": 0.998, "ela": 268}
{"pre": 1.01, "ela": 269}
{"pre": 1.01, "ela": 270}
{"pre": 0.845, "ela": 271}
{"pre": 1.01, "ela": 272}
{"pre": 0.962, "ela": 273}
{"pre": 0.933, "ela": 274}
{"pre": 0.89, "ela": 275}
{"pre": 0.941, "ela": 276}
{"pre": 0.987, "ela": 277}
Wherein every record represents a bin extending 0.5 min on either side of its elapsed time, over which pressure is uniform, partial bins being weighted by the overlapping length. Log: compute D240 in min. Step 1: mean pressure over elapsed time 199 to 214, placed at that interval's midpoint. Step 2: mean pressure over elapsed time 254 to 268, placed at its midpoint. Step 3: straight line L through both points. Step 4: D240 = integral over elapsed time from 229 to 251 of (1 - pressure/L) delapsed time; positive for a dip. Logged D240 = 3.2 min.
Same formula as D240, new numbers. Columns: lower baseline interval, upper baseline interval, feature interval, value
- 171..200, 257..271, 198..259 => -2.1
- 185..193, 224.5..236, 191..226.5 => -2.0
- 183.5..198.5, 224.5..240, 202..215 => -1.9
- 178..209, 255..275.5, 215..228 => -1.0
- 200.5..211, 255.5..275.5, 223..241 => 0.8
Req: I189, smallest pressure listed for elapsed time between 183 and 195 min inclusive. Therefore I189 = 1.18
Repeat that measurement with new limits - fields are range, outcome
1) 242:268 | 0.711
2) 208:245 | 0.782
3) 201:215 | 1.27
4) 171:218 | 1.14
